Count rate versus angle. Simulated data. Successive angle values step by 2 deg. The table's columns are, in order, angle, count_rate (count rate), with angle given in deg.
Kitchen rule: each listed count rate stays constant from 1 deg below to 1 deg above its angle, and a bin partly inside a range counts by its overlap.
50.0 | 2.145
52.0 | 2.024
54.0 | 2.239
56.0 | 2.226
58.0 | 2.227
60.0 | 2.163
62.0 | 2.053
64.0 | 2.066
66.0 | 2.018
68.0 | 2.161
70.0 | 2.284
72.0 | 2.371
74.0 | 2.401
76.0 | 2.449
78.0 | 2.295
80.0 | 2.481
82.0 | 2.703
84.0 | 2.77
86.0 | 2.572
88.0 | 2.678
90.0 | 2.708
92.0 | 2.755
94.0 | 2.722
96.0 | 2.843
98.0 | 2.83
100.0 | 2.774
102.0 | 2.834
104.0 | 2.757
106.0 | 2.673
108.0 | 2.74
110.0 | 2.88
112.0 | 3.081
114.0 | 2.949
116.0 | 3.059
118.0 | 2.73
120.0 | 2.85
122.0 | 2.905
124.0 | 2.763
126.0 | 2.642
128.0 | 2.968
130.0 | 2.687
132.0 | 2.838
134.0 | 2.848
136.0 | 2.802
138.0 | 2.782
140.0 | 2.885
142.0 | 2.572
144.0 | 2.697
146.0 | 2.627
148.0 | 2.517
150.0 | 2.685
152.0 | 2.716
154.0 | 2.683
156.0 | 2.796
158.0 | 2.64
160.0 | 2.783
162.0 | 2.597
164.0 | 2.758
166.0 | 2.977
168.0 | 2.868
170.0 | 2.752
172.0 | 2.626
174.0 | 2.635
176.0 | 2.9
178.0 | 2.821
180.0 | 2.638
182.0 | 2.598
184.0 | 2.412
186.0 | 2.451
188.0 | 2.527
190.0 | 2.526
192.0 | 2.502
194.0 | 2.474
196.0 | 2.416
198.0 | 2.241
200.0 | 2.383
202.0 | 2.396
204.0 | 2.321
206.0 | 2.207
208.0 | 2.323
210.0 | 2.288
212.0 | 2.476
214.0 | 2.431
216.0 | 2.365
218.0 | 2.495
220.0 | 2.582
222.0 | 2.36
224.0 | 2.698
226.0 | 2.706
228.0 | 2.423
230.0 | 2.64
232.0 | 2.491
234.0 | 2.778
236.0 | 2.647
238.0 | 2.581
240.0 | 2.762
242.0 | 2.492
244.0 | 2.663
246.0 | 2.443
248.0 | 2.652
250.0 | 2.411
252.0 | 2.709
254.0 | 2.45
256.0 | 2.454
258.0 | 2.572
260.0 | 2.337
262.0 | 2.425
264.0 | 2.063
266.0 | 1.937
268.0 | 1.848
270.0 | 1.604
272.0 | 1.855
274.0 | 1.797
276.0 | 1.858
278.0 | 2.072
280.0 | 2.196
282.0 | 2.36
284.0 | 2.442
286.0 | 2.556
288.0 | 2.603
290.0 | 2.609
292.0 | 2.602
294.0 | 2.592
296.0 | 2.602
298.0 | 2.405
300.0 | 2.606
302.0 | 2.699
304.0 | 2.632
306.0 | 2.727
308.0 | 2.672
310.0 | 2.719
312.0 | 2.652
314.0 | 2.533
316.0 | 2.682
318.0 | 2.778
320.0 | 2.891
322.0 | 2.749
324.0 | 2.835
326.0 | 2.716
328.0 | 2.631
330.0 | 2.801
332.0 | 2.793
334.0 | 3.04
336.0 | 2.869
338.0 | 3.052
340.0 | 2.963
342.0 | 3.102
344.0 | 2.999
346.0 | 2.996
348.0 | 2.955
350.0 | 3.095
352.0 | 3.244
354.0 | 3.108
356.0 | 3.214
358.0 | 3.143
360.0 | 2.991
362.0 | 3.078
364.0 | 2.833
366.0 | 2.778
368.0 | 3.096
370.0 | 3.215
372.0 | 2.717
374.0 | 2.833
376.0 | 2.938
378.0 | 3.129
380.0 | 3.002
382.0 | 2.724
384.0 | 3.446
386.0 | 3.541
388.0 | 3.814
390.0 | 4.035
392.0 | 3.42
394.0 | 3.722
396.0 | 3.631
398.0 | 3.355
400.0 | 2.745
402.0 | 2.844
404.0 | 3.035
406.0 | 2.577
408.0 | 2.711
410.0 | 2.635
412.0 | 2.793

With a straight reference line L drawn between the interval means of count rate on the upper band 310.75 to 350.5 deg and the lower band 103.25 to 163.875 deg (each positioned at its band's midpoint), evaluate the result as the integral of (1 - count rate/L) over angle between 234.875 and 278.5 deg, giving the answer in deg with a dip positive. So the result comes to 8.0 deg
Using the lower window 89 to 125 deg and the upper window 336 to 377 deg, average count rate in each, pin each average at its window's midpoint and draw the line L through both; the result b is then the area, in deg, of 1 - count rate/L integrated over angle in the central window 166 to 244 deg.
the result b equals 9.7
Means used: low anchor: 2.83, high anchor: 3.01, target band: 2.54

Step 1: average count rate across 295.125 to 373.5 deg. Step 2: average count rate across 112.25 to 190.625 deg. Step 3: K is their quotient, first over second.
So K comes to 1.05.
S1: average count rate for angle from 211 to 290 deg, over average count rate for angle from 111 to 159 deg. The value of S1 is 0.9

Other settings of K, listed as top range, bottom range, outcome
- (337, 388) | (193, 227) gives 1.26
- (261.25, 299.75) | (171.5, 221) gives 0.90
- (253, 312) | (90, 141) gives 0.84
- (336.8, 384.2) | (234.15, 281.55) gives 1.31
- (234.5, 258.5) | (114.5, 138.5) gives 0.91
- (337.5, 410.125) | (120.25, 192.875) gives 1.15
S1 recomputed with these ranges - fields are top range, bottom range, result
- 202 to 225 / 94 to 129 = 0.85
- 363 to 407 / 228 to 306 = 1.31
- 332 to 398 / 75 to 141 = 1.14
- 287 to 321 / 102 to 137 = 0.93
